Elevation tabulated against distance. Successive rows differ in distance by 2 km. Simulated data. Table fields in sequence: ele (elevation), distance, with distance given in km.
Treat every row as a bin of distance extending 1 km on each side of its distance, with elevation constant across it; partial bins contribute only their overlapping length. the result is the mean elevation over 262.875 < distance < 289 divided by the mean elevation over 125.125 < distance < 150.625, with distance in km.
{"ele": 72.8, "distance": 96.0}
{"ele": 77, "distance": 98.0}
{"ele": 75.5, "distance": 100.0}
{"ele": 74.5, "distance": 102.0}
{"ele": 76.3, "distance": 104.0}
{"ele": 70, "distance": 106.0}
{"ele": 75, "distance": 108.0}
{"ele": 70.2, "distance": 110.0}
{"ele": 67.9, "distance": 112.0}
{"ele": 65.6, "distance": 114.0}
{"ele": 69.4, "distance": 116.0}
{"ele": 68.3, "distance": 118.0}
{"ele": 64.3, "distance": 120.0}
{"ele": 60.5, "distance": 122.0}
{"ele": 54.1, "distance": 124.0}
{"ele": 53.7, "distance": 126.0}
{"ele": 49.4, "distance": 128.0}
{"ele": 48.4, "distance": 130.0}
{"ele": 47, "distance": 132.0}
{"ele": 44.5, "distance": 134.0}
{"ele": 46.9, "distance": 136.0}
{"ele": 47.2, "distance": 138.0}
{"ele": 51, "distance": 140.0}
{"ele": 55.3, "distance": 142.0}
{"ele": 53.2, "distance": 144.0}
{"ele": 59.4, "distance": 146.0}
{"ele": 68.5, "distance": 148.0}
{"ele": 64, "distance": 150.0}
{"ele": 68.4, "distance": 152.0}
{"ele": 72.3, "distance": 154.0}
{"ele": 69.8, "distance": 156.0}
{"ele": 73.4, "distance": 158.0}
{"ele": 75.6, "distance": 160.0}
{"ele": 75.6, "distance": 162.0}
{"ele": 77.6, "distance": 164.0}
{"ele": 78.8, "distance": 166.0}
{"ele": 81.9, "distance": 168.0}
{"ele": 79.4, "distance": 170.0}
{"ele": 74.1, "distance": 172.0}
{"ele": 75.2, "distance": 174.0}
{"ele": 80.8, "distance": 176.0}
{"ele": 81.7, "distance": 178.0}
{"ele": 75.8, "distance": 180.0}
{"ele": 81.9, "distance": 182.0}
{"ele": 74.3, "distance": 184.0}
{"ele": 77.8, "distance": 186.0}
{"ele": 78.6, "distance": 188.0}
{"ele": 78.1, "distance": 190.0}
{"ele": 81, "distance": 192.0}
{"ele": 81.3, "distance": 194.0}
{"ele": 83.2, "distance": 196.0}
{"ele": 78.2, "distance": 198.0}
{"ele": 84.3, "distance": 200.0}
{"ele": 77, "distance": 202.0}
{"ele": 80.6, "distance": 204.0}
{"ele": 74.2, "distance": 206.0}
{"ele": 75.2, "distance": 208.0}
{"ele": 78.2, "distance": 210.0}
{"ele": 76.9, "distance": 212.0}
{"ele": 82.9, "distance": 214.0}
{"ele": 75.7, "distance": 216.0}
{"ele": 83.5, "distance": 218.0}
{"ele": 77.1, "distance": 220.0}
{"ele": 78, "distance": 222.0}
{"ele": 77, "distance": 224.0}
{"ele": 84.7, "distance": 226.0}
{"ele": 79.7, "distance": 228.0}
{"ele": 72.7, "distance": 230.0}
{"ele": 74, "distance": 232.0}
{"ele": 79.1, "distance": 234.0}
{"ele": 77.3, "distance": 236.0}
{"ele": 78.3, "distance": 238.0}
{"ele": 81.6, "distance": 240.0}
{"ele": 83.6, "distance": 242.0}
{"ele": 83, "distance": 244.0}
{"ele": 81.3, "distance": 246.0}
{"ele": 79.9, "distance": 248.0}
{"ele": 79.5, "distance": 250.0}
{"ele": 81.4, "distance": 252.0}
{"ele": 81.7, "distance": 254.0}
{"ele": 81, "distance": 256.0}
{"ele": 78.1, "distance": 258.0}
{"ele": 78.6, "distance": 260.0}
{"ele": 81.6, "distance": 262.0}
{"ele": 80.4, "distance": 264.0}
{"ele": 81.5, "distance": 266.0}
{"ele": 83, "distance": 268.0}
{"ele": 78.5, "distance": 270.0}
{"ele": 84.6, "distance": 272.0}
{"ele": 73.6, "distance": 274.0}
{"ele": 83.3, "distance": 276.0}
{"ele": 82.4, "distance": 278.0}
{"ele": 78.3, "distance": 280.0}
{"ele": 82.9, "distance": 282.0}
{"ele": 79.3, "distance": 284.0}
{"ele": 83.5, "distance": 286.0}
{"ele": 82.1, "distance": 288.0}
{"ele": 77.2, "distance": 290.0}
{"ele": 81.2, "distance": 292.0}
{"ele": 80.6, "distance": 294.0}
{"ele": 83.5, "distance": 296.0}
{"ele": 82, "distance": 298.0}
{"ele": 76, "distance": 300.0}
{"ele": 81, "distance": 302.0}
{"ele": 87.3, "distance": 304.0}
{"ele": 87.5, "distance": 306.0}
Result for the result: 1.5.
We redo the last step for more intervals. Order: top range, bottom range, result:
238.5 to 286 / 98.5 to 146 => 1.34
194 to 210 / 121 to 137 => 1.56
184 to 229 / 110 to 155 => 1.35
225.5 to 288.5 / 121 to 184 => 1.23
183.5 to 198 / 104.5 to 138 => 1.33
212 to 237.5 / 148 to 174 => 1.06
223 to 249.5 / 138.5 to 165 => 1.20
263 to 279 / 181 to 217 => 1.03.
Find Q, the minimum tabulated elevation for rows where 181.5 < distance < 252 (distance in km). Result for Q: 72.7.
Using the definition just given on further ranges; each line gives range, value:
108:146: 44.5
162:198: 74.1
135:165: 46.9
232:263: 74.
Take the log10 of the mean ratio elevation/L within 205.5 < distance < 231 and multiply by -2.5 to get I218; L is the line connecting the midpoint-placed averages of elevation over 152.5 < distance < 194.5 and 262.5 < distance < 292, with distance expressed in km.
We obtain 0.01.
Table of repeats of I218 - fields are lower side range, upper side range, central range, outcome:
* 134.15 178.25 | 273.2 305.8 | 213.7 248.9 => -0.056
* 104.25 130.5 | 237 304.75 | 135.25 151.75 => 0.179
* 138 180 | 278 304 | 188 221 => -0.074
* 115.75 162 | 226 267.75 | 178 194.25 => -0.151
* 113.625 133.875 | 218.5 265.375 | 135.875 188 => -0.094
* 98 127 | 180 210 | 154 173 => -0.020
